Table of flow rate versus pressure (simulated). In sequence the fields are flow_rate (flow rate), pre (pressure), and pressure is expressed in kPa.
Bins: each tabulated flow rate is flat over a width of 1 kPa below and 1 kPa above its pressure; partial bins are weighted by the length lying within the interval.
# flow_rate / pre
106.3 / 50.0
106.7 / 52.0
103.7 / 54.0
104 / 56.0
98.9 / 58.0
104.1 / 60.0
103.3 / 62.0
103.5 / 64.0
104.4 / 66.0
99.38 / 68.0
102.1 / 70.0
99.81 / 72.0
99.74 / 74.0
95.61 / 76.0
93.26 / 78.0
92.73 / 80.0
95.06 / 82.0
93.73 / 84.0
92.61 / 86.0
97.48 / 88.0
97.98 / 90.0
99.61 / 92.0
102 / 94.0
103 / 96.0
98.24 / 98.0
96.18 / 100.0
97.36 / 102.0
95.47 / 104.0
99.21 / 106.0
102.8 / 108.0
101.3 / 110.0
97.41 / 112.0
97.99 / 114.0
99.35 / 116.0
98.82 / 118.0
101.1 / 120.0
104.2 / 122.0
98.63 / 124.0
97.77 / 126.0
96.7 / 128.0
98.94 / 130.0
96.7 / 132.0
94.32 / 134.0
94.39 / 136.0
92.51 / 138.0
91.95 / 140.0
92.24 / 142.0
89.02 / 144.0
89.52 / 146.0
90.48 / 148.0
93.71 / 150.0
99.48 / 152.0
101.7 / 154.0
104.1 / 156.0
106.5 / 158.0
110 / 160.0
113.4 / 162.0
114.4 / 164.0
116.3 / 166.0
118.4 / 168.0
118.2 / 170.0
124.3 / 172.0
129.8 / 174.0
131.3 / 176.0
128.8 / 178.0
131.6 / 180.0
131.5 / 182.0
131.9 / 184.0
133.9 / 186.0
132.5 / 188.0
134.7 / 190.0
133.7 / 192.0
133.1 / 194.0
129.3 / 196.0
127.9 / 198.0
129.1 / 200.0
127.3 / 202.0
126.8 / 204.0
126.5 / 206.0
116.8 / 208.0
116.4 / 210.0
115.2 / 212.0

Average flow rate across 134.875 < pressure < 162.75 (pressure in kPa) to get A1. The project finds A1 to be 97.6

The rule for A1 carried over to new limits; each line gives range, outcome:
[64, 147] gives 97.4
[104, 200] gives 110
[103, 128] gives 99.4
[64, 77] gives 100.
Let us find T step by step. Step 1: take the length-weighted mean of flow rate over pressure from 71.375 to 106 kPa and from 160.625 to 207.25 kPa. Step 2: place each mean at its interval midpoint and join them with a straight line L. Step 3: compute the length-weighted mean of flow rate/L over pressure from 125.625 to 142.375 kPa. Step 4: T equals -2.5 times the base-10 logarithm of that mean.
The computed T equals 0.17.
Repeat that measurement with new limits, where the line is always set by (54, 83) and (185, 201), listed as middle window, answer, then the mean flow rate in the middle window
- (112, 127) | 0.137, 99.5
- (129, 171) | 0.193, 101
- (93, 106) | 0.095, 98.7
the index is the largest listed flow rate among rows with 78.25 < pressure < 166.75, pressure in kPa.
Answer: 116.3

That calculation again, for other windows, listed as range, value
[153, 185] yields 131.9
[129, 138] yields 98.94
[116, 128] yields 104.2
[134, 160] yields 110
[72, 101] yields 103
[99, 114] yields 102.8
